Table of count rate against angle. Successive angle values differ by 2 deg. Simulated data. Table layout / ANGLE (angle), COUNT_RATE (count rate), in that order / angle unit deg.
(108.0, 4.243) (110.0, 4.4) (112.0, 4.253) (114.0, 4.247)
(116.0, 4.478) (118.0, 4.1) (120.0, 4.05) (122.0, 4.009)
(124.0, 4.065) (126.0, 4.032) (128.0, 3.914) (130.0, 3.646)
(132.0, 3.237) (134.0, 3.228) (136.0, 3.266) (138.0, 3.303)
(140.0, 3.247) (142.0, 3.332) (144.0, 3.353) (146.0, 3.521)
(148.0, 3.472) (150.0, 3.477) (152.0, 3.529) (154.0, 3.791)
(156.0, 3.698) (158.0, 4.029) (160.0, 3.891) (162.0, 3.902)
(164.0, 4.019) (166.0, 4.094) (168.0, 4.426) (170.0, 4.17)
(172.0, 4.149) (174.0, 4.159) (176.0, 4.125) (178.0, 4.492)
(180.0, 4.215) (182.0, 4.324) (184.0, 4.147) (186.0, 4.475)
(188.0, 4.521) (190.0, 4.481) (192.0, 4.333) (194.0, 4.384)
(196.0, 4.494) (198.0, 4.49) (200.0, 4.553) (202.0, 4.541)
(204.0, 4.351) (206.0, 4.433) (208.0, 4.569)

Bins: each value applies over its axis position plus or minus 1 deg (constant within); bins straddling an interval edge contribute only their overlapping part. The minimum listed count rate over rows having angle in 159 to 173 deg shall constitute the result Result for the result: 3.891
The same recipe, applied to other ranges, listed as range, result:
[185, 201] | 4.333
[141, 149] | 3.332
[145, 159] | 3.472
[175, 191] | 4.125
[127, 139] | 3.228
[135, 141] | 3.247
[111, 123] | 4.009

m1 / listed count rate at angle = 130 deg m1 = 3.646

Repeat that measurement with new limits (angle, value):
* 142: 3.332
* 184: 4.147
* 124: 4.065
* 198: 4.49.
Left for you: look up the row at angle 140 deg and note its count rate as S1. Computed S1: 3.247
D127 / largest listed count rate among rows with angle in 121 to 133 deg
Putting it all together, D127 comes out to 4.065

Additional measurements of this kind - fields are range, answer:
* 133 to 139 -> 3.303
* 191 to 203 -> 4.553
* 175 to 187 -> 4.492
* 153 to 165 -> 4.029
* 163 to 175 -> 4.426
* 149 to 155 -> 3.791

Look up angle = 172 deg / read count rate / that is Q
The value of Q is 4.149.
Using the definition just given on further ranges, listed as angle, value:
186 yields 4.475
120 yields 4.05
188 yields 4.521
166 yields 4.094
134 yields 3.228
